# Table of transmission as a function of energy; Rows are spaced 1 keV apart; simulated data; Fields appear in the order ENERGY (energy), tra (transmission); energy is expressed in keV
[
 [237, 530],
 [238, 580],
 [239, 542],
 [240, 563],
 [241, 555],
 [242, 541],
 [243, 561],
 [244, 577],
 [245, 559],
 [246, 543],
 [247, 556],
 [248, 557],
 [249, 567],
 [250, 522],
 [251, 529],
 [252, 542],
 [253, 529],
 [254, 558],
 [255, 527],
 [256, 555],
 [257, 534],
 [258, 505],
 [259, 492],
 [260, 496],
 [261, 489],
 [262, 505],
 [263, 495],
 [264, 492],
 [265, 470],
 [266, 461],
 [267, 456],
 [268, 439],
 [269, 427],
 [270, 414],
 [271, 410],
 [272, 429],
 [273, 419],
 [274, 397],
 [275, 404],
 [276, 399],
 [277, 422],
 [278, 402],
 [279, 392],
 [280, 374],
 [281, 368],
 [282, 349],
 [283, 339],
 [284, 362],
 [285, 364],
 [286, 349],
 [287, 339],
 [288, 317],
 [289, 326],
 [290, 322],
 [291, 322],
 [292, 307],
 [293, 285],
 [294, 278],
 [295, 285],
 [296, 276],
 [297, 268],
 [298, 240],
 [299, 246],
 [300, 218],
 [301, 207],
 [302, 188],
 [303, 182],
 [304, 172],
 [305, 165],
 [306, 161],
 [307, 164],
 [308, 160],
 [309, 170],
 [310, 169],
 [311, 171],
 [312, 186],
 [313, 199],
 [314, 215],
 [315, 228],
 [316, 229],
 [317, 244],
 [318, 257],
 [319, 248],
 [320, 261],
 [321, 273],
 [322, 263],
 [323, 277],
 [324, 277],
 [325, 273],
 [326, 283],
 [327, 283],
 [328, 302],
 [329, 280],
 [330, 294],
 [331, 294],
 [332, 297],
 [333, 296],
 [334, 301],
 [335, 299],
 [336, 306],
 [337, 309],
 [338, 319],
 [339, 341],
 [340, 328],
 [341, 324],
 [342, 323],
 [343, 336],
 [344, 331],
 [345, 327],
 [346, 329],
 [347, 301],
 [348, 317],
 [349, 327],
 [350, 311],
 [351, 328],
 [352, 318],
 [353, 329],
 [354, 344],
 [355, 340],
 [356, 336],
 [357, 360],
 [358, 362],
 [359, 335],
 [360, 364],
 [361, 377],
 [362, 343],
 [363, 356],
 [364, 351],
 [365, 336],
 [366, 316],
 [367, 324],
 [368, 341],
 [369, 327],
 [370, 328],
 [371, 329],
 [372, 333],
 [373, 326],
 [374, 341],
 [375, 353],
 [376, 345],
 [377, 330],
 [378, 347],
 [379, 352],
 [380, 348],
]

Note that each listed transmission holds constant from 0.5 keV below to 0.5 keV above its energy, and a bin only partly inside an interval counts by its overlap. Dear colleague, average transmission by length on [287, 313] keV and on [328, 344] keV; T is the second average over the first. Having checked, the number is 1.33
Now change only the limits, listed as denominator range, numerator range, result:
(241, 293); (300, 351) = 0.58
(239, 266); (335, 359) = 0.62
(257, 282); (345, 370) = 0.76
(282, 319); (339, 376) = 1.35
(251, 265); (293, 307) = 0.43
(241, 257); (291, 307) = 0.42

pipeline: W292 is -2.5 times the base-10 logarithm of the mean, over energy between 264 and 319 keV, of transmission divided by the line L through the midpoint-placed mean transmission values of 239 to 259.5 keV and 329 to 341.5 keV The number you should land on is 0.39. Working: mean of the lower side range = 544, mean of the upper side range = 308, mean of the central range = 304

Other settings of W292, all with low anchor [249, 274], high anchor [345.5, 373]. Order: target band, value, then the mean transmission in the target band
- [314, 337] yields 0.370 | 275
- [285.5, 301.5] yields 0.461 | 287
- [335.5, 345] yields 0.128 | 324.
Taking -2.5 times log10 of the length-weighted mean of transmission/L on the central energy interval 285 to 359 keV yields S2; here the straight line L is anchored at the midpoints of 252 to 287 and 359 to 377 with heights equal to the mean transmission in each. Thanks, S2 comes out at 0.35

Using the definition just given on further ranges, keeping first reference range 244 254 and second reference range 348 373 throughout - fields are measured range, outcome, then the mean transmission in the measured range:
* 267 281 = 0.216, 410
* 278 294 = 0.367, 341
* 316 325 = 0.496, 261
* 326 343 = 0.251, 306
